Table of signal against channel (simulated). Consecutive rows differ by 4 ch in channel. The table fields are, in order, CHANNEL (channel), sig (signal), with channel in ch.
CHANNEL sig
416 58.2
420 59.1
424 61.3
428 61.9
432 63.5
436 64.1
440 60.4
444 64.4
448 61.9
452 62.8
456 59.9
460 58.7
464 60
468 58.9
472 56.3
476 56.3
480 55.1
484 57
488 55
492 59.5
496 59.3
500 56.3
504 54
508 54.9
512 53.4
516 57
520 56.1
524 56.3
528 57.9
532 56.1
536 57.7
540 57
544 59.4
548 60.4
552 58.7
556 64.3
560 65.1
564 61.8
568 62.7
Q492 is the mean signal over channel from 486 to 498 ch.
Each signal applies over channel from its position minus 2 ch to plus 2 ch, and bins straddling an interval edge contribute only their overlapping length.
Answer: 57.9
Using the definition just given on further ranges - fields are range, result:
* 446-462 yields 60.8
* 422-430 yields 61.6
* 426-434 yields 62.7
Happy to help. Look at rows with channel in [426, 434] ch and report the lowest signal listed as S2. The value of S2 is 61.9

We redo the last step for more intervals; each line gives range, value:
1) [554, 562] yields 64.3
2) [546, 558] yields 58.7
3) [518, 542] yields 56.1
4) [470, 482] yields 55.1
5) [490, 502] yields 56.3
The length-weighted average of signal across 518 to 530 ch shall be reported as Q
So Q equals 56.8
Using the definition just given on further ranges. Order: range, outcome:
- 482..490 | 56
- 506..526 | 55.5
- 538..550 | 58.9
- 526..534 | 57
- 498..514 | 54.6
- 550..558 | 61.5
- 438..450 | 62.2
